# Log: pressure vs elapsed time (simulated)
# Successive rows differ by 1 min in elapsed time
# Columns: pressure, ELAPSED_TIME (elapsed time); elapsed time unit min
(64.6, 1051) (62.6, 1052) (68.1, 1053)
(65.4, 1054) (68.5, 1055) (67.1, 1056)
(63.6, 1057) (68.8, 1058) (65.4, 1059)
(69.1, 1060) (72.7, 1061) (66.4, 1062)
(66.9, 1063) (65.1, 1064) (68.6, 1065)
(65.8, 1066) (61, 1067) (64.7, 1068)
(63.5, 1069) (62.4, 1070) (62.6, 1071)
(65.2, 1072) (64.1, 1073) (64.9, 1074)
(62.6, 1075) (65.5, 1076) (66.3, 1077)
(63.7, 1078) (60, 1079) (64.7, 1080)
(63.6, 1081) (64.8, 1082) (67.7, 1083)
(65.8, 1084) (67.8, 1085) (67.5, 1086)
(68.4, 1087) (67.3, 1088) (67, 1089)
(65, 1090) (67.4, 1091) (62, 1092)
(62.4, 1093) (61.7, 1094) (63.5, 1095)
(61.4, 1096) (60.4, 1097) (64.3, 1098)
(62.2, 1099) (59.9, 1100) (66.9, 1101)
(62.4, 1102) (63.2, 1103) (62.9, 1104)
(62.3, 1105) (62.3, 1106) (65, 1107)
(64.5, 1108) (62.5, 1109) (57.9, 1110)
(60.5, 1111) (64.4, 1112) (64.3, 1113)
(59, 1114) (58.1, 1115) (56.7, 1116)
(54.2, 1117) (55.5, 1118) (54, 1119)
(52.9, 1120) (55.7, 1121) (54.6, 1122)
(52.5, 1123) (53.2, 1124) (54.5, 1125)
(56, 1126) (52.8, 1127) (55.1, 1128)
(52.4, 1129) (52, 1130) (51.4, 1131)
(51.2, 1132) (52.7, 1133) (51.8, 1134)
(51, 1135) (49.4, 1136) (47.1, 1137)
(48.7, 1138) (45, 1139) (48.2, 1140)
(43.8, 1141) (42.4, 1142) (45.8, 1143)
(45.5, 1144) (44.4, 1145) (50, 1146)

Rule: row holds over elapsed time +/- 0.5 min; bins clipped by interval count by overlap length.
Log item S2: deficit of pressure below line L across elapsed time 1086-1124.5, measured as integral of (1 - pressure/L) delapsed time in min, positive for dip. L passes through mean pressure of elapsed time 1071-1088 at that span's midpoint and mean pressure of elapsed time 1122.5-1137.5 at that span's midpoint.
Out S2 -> -1.6 min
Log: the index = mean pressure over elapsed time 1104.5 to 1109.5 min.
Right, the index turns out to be 63.3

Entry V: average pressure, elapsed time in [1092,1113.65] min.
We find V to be 62.6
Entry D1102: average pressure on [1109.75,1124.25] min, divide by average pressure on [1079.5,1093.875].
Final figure 0.9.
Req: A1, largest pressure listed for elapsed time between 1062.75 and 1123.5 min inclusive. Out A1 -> 68.6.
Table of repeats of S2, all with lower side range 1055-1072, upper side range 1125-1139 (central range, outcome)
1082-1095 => -1.1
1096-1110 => -1.3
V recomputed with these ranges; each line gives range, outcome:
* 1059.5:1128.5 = 62.3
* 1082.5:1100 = 64.7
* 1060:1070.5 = 65.9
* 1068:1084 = 64.2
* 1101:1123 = 59.7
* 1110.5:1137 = 54.7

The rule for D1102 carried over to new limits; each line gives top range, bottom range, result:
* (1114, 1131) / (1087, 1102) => 0.85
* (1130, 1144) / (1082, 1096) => 0.74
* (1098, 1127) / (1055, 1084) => 0.91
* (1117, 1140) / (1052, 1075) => 0.79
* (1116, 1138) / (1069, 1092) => 0.81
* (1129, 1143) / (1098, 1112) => 0.78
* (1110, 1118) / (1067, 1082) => 0.93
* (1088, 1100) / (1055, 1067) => 0.95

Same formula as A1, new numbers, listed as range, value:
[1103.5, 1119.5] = 65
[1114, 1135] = 59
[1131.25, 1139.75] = 52.7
